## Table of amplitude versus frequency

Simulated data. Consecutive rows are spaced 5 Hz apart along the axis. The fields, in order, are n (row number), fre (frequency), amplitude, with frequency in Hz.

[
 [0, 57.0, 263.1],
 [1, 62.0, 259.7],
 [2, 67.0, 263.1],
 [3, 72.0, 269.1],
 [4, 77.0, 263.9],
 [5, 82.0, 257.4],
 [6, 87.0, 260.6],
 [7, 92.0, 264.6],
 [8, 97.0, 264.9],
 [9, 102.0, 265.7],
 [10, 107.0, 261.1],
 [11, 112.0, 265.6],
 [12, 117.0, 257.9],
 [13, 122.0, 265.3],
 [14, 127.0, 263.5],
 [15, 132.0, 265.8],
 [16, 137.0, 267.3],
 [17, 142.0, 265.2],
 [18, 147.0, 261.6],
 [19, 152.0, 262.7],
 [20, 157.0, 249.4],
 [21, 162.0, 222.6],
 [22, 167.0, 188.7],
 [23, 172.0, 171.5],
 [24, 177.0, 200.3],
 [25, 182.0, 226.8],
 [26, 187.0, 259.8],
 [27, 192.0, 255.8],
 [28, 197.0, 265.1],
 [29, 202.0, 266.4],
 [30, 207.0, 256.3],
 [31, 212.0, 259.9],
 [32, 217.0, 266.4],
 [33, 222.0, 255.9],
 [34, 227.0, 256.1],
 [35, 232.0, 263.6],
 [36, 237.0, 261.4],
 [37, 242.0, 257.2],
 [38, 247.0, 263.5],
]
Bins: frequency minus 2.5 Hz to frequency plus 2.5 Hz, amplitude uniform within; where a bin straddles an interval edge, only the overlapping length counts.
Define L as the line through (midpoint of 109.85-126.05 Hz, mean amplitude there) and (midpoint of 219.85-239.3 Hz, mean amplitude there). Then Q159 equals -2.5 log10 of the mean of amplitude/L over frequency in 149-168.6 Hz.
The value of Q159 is 0.123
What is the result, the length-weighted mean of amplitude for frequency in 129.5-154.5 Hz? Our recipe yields 265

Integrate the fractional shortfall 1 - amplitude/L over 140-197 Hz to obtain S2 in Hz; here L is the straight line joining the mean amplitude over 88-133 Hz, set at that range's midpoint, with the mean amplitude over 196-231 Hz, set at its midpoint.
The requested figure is 6.05 Hz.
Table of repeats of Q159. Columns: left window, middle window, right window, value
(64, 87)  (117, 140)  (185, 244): -0.01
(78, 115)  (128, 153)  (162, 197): -0.10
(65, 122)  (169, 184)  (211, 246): 0.30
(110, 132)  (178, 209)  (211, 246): 0.04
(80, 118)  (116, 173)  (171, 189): -0.04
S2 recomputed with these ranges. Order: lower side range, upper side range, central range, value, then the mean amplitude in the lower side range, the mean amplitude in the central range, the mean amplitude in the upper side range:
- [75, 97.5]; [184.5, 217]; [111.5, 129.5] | -0.1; 262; 263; 261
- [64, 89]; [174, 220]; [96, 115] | -0.3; 263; 264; 250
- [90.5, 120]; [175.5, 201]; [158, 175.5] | 3.5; 263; 199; 245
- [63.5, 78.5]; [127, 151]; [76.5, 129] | 0.4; 265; 263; 265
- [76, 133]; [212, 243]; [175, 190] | 1.7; 263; 231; 260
